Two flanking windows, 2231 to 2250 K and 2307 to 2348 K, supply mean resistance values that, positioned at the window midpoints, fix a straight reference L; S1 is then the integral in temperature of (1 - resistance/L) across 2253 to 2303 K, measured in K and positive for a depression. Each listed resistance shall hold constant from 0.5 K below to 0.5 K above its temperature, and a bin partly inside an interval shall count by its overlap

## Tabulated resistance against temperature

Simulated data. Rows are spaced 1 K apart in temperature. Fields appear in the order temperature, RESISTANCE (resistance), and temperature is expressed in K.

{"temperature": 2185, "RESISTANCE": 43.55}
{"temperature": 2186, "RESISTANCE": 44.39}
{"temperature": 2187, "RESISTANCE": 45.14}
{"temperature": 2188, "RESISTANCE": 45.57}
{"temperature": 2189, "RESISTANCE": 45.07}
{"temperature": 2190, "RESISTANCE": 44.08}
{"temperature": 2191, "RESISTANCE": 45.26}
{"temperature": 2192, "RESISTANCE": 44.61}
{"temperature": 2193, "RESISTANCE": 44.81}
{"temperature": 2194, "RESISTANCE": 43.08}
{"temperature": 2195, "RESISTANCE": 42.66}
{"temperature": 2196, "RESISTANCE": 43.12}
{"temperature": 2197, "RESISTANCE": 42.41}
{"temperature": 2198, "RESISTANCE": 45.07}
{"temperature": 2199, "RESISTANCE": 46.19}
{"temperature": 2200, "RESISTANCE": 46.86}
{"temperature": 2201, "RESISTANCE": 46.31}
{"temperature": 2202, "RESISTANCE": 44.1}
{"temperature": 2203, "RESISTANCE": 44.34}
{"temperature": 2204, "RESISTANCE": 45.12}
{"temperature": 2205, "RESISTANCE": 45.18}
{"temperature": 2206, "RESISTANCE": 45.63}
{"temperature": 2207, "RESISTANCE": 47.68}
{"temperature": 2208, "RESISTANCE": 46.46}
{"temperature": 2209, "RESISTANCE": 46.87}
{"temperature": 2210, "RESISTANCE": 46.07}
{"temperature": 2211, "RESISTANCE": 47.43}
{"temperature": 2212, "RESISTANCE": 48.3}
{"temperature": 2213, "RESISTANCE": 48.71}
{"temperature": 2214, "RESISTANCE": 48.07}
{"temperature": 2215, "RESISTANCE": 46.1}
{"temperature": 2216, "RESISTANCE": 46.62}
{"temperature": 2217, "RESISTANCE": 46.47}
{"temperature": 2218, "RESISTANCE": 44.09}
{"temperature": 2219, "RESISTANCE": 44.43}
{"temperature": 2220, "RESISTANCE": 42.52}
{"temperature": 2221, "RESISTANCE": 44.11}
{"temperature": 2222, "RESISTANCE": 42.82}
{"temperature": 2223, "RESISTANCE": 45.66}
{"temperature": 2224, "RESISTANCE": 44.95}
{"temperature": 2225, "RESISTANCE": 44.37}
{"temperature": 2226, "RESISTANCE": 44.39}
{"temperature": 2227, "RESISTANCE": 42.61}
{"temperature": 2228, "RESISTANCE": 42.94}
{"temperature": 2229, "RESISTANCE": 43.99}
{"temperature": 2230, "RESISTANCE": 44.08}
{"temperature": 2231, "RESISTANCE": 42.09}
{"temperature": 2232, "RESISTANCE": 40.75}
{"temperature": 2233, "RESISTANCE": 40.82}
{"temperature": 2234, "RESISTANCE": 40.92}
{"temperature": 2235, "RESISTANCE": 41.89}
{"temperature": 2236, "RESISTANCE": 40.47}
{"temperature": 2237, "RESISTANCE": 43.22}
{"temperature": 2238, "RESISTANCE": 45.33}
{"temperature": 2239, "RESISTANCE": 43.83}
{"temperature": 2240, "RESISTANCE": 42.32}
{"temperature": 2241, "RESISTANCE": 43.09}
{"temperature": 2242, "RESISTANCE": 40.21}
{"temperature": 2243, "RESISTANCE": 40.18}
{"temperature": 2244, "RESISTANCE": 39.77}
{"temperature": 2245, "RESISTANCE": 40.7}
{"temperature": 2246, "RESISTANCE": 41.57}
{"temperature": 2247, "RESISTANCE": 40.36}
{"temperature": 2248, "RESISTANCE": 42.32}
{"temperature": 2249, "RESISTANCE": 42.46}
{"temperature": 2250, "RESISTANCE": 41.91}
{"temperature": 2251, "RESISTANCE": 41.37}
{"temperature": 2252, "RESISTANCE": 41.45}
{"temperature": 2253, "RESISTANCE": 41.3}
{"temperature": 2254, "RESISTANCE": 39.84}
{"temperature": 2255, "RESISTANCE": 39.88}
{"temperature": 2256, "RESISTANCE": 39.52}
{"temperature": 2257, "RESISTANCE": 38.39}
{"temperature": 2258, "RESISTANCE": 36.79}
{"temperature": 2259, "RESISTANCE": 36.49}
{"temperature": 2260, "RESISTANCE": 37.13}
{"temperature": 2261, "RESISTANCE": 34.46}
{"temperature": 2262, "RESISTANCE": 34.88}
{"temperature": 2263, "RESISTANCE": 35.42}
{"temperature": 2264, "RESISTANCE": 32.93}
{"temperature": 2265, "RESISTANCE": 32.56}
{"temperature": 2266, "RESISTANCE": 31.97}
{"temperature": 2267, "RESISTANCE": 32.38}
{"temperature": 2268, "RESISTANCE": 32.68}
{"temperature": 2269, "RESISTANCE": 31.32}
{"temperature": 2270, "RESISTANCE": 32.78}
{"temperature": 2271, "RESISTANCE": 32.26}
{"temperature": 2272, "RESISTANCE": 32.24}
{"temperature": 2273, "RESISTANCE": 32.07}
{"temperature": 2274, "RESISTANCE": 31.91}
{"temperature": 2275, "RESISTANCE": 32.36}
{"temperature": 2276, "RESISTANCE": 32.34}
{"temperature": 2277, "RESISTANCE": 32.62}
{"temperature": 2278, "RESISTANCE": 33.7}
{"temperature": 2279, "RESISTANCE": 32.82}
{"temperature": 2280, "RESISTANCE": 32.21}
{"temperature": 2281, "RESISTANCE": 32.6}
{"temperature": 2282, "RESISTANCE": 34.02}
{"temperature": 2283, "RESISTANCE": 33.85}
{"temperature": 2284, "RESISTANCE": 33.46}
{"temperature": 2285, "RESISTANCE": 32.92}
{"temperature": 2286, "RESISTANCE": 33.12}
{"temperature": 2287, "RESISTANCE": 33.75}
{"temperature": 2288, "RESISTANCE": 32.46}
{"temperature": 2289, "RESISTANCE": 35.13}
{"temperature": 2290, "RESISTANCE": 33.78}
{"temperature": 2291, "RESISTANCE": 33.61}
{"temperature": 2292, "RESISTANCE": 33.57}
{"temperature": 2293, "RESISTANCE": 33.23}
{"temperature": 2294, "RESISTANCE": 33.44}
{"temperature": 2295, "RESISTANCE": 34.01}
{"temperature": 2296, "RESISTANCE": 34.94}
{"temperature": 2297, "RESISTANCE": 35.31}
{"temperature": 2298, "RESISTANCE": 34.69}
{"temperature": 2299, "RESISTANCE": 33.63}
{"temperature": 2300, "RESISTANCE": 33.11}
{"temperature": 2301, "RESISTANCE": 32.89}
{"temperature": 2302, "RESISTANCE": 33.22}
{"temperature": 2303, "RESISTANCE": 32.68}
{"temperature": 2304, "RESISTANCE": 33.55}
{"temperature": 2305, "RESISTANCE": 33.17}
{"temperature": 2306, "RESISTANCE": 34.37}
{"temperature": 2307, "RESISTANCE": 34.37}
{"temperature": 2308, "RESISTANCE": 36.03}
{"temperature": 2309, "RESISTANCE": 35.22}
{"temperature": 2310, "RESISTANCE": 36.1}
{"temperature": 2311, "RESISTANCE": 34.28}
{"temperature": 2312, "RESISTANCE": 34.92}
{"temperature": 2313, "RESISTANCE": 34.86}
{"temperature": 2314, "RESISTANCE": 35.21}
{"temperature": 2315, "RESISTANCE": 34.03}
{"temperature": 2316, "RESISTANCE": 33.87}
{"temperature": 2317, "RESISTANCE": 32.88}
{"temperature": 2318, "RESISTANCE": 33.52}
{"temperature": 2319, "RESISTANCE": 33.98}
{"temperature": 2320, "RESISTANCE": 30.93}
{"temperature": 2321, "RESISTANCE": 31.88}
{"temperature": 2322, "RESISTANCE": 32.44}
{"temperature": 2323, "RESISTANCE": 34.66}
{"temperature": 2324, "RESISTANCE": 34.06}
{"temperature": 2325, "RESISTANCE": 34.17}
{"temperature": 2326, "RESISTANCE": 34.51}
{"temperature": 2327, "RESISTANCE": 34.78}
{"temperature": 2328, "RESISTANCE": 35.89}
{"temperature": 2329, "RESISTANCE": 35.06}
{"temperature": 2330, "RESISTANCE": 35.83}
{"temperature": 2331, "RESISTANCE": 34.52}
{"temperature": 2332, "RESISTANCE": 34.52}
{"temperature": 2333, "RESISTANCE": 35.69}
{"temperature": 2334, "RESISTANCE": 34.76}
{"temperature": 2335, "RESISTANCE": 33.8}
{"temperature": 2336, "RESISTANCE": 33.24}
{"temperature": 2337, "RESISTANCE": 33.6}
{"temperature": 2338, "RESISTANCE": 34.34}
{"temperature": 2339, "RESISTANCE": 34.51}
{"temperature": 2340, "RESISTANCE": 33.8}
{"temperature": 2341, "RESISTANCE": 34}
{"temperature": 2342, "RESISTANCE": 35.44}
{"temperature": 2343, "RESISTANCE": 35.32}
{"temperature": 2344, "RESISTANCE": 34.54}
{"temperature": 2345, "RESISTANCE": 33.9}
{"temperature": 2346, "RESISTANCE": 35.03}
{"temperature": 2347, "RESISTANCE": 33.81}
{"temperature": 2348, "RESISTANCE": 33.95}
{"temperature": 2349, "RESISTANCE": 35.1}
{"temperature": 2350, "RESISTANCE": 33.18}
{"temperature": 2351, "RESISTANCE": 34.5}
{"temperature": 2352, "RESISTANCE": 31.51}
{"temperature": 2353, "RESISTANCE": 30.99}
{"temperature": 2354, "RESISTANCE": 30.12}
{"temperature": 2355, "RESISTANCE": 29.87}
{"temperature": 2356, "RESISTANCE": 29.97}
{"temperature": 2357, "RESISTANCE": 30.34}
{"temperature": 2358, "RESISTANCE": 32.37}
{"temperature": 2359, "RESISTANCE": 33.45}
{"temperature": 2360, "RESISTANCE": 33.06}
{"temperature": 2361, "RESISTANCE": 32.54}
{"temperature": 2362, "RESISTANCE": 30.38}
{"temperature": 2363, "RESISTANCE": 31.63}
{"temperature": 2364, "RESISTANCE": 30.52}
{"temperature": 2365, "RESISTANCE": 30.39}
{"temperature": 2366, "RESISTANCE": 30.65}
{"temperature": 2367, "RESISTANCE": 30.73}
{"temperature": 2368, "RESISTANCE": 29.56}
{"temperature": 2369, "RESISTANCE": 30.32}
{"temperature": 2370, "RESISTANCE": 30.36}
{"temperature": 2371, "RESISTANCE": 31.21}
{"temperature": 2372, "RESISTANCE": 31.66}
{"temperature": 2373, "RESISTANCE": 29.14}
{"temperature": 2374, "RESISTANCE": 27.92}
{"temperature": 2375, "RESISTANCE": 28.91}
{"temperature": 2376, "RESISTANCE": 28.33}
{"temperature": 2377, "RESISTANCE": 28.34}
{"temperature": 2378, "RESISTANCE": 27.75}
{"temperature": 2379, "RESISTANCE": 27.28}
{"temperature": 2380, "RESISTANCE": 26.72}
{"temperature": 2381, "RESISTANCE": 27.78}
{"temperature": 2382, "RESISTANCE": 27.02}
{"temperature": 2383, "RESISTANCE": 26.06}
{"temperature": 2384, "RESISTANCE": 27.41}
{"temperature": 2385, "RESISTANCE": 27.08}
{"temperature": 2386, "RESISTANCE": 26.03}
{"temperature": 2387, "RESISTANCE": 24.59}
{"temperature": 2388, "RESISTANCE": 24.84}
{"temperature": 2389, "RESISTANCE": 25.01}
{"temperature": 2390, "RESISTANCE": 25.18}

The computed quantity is 5.8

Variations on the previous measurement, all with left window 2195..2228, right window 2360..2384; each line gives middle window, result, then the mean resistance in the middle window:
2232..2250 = 0.3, 41.7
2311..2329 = 0.3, 34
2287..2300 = 1.1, 33.9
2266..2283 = 2.8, 32.5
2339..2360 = -1.0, 33.1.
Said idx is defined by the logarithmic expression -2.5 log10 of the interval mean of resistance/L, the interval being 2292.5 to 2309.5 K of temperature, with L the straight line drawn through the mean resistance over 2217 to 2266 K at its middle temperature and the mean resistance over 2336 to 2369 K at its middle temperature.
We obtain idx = 0.08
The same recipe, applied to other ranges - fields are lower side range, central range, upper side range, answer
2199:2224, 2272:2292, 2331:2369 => 0.18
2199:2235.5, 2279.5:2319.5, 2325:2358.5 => 0.11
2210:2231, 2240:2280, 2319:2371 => 0.13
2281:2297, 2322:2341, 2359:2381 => -0.09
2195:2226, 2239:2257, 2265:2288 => -0.08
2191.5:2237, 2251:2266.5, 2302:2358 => 0.10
